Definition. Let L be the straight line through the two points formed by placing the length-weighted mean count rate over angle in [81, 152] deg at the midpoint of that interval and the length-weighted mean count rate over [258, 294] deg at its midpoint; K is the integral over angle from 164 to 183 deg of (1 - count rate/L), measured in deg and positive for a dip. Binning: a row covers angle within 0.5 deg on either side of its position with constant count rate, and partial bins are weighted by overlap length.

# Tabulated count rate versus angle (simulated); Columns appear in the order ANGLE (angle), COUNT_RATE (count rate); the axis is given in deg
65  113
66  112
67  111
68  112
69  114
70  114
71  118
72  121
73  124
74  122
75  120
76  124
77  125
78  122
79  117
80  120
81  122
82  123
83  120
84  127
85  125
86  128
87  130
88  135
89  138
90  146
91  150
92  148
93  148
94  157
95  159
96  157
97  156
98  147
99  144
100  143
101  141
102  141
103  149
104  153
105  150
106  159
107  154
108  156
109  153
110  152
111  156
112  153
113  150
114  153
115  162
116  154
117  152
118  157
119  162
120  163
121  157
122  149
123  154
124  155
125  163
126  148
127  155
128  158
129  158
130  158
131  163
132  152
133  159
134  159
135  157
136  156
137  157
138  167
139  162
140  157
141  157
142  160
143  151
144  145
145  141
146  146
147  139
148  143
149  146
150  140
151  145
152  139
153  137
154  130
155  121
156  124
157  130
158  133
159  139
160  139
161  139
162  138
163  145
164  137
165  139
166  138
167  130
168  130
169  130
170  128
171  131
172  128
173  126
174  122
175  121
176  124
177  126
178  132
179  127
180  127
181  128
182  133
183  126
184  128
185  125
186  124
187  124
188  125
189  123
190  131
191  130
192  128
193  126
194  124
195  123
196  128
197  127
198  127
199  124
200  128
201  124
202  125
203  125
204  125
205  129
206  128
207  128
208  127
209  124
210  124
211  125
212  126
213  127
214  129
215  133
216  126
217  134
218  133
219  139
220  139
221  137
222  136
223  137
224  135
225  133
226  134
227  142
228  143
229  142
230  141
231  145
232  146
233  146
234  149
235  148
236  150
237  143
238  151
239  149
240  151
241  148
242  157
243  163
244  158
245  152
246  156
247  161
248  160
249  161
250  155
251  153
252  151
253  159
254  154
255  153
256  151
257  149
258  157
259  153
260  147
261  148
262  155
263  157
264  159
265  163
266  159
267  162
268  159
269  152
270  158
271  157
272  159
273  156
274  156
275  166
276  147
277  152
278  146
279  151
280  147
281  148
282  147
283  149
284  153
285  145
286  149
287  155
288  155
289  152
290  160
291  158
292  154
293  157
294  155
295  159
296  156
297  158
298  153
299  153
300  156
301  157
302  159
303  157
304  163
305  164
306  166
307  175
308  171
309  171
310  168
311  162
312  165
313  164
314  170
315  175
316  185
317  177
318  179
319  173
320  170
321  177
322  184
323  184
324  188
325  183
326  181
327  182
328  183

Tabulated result 2.80 deg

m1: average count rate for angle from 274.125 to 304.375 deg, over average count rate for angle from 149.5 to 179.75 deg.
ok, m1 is 1.16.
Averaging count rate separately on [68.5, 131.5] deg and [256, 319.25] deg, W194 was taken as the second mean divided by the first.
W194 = 1.11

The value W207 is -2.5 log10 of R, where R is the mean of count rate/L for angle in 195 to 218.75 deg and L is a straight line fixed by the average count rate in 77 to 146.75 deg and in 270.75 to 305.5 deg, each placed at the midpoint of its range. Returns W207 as 0.192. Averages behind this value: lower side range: 149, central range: 127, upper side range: 155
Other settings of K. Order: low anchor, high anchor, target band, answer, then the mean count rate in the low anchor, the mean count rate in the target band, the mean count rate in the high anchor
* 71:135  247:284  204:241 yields 3.7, 145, 137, 154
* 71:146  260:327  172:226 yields 9.1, 147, 128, 161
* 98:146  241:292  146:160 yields 1.6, 154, 136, 155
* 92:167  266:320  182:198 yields 2.8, 149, 126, 159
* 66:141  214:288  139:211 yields 7.1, 144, 132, 149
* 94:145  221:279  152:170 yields 2.3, 155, 134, 151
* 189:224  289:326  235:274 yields -2.1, 129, 155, 167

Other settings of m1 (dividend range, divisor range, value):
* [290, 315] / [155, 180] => 1.23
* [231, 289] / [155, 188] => 1.18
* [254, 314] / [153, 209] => 1.22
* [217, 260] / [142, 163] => 1.06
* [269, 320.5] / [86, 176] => 1.09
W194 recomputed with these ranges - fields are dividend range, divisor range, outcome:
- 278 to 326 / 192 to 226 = 1.26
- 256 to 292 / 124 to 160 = 1.04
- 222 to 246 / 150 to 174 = 1.09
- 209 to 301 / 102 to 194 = 1.04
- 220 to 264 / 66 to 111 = 1.10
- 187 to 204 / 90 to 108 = 0.84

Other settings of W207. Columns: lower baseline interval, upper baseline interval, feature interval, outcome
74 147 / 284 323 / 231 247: 0.049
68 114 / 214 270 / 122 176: -0.014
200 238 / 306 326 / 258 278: -0.007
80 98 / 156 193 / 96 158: -0.119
